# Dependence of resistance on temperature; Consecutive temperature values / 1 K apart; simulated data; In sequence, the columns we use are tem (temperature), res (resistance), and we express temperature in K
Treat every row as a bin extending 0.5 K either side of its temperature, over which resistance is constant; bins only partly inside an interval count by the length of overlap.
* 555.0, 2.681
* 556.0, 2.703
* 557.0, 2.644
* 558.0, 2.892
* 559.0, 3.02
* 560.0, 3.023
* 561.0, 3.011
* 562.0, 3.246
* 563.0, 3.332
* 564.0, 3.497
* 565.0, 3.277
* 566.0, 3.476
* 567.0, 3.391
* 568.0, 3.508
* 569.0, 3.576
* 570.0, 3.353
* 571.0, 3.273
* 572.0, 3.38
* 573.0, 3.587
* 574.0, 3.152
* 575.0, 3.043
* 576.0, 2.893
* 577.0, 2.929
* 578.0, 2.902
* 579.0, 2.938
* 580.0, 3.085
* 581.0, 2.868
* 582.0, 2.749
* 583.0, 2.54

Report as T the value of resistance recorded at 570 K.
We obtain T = 3.353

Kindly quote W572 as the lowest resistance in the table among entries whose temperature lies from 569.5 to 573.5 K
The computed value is 3.273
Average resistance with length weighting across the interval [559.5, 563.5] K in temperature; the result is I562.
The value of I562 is 3.15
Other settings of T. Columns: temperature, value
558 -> 2.892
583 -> 2.54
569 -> 3.576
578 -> 2.902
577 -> 2.929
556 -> 2.703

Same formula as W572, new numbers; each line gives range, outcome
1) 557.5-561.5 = 2.892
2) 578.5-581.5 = 2.868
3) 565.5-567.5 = 3.391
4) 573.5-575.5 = 3.043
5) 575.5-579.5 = 2.893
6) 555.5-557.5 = 2.644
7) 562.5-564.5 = 3.332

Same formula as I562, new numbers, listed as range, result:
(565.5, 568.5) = 3.46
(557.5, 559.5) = 2.96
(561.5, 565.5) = 3.34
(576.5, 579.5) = 2.92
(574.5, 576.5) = 2.97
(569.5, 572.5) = 3.34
